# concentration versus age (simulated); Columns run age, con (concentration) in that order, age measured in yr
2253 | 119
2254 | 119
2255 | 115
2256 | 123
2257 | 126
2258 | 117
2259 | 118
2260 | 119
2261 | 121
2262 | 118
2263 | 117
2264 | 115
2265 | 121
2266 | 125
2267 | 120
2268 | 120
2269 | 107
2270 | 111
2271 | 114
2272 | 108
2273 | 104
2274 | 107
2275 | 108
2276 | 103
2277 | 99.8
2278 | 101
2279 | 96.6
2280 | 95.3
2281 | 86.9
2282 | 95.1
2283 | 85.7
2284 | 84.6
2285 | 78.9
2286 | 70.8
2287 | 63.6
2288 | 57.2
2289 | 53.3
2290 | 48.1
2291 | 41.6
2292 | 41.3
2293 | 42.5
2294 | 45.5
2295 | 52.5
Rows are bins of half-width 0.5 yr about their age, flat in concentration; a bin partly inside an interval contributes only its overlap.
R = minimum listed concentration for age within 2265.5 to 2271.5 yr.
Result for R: 107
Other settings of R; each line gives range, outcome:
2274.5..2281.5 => 86.9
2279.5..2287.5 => 63.6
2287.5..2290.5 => 48.1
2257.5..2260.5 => 117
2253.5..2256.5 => 115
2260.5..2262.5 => 118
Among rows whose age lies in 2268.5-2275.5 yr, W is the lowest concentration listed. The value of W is 104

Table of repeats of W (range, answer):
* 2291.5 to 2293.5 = 41.3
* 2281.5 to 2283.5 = 85.7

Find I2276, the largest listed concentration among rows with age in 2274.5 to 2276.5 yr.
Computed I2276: 108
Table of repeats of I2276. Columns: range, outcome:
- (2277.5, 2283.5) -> 101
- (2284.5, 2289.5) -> 78.9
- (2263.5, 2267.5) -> 125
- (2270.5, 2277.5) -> 114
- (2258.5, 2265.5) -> 121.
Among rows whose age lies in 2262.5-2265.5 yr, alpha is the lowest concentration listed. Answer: 115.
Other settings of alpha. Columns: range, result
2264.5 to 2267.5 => 120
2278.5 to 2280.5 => 95.3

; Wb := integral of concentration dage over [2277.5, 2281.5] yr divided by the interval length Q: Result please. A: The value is 94.9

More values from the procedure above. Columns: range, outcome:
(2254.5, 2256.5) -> 119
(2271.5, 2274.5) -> 106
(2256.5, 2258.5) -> 122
